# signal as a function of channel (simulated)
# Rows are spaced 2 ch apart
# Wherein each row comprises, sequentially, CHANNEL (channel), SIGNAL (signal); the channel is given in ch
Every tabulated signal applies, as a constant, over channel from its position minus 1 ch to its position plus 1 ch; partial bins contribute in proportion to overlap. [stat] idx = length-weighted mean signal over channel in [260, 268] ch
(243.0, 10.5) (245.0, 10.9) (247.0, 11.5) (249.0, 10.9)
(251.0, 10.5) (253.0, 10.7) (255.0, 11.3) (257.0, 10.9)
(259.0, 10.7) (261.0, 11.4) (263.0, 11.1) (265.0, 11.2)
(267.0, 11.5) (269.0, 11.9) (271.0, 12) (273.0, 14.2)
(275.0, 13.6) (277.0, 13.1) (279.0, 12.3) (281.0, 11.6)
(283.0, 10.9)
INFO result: 11.3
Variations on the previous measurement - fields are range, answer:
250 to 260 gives 10.8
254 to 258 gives 11.1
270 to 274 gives 13.1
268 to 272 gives 11.9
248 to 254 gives 10.7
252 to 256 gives 11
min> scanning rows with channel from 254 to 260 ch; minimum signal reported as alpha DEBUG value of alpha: 10.7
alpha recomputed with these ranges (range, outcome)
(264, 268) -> 11.2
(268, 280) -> 11.9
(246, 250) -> 10.9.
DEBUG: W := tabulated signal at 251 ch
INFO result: 10.5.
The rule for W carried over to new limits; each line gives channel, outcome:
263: 11.1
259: 10.7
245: 10.9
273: 14.2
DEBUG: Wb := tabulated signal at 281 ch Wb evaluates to 11.6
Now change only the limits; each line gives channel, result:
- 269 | 11.9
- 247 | 11.5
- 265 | 11.2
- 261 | 11.4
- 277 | 13.1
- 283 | 10.9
